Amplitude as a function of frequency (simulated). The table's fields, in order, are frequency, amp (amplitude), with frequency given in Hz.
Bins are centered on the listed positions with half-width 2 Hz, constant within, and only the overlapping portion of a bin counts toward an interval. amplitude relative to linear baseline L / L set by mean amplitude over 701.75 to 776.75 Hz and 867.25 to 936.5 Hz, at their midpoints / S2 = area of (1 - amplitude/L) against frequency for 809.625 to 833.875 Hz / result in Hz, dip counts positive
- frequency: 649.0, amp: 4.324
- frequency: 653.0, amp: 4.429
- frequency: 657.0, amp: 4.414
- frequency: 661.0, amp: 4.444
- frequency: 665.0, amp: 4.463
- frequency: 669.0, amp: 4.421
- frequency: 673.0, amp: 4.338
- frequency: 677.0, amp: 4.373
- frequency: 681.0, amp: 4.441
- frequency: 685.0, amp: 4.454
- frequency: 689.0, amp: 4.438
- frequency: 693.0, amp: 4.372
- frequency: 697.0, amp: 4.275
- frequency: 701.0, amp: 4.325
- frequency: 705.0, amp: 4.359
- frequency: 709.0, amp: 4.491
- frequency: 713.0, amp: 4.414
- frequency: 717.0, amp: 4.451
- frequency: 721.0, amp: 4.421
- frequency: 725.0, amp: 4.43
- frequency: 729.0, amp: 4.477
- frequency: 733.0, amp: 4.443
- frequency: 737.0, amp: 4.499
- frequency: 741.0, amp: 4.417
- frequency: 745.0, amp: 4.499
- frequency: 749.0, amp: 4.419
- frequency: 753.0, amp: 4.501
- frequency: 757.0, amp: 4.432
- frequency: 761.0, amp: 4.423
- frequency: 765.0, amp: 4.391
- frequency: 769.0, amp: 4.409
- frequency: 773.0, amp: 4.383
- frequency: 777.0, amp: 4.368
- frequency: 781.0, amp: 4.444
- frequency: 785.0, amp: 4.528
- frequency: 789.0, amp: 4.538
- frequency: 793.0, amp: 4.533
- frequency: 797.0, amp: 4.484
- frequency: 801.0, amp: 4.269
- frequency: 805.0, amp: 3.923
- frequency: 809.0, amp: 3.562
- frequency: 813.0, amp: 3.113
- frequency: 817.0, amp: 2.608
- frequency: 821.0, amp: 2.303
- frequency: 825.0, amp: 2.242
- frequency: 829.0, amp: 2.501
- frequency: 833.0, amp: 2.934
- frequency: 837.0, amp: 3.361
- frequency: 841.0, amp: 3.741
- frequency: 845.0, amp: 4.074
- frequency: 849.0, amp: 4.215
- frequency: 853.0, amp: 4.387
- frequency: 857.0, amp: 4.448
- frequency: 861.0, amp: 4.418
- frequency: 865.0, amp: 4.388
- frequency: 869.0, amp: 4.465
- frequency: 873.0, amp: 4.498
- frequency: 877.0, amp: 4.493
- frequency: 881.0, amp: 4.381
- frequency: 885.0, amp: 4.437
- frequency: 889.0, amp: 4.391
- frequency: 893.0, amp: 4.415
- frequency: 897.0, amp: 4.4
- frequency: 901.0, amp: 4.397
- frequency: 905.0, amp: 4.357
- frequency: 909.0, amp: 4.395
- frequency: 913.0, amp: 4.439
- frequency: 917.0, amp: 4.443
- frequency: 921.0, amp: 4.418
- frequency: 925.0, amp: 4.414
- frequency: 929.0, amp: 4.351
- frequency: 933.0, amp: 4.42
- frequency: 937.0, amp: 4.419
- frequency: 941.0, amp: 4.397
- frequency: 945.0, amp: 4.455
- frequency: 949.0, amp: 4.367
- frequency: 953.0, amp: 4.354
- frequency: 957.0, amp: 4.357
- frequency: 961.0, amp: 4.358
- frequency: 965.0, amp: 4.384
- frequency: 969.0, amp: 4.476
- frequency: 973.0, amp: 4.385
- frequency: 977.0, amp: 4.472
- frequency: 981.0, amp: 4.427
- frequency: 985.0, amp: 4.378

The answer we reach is 9.7 Hz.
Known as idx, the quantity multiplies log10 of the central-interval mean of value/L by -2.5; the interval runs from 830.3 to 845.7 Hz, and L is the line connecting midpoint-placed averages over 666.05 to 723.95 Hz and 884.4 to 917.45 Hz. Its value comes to 0.27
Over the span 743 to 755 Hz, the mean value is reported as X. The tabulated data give 4.47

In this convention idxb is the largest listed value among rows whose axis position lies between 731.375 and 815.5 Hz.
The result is 4.538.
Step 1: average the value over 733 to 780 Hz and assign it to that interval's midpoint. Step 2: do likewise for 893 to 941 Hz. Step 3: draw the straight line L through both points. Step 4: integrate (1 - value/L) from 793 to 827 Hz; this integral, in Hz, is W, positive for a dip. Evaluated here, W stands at 8.0 Hz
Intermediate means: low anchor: 4.43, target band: 3.38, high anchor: 4.4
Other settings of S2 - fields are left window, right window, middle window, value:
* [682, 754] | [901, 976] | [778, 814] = 1.85 Hz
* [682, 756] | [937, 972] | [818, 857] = 9.40 Hz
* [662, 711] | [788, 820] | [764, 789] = -3.08 Hz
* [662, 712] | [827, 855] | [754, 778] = -2.51 Hz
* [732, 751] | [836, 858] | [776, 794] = -0.83 Hz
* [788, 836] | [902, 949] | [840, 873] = -4.39 Hz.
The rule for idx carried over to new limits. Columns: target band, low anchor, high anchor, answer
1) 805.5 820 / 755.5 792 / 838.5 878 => 0.36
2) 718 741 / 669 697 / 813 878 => -0.07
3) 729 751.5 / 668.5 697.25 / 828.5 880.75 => -0.04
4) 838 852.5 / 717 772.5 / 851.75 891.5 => 0.11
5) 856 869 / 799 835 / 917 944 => -0.23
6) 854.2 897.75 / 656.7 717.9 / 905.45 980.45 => -0.01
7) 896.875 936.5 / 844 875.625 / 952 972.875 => -0.01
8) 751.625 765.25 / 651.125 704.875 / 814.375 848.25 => -0.21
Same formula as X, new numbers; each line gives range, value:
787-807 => 4.35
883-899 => 4.41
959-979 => 4.42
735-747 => 4.47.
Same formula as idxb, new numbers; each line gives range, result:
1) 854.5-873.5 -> 4.498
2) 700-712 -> 4.491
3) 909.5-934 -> 4.443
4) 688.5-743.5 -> 4.499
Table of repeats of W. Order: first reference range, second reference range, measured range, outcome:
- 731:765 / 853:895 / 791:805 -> 0.3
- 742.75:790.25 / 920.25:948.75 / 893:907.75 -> 0.1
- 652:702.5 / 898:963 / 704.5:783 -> -0.7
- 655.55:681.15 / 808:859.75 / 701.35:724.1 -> -1.6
